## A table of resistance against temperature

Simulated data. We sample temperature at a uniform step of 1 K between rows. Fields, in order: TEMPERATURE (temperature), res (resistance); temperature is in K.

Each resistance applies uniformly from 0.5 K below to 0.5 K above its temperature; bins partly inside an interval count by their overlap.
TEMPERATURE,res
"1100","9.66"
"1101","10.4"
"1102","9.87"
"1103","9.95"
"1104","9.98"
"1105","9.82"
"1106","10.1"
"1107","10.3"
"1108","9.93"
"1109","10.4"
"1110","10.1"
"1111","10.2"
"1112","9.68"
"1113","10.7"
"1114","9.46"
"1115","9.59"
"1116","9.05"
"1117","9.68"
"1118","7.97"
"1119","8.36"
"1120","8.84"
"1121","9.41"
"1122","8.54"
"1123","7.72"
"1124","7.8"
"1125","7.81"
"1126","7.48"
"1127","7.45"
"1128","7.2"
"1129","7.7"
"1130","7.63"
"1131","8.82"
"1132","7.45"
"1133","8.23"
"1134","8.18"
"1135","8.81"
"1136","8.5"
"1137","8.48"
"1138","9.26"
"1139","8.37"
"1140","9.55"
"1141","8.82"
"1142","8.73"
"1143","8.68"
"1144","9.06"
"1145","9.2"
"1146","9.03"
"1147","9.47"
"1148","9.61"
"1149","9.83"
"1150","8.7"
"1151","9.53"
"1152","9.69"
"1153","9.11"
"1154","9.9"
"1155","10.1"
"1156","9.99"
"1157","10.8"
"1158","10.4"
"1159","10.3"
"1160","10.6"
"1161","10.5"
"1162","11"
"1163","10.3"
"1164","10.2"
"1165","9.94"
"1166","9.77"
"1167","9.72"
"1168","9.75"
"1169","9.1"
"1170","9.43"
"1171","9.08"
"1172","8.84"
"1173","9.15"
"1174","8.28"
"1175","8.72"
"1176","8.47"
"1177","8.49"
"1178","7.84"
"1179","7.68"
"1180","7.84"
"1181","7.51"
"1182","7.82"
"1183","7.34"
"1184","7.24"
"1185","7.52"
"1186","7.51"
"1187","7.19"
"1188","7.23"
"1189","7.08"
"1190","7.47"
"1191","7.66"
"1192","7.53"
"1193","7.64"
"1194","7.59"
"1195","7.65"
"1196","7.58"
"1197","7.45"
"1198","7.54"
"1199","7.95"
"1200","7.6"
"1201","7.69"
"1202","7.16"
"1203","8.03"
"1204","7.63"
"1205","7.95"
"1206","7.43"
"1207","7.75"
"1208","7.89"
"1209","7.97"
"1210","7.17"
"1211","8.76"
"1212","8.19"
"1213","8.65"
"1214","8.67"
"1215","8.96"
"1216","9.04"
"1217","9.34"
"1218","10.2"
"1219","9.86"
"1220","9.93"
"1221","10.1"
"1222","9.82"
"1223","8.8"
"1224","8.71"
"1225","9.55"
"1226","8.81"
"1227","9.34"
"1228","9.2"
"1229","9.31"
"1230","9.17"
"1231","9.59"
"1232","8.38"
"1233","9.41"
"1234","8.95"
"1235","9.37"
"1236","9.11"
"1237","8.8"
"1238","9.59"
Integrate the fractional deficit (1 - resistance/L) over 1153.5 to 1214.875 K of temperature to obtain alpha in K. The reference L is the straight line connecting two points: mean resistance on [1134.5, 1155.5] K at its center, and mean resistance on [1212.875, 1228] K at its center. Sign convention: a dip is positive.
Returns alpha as 5.1 K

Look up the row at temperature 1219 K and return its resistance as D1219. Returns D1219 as 9.86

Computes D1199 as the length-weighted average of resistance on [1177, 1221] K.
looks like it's 7.98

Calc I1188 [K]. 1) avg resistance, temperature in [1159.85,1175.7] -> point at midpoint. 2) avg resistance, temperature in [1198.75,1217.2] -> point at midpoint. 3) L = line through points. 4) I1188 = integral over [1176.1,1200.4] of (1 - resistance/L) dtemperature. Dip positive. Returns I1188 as 3.4 K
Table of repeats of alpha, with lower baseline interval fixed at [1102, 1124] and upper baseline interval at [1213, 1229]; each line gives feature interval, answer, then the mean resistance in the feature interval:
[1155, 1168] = -1.2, 10.3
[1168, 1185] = 1.9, 8.32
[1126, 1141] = 1.9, 8.25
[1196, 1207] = 2.0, 7.64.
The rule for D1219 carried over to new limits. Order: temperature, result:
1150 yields 8.7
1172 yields 8.84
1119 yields 8.36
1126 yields 7.48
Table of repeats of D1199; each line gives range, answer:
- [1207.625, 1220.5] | 8.83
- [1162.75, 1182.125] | 8.9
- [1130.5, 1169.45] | 9.42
